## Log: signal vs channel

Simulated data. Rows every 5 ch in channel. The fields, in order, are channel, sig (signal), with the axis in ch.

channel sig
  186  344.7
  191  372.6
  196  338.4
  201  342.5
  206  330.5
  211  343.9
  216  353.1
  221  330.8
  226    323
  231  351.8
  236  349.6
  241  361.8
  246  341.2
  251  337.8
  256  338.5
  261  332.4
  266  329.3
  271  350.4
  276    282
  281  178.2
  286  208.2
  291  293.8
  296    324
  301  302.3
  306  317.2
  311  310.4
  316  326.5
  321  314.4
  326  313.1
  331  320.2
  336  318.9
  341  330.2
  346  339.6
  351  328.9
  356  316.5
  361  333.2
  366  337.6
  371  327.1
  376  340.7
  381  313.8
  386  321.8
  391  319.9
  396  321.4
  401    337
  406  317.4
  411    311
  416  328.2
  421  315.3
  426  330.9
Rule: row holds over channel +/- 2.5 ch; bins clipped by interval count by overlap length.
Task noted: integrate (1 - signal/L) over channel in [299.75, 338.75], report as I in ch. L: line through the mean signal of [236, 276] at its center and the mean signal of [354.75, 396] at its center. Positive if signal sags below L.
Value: 1.9 ch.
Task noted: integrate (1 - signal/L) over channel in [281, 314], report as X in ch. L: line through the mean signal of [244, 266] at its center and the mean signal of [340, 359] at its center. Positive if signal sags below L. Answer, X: 4.8 ch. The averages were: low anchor 336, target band 284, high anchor 329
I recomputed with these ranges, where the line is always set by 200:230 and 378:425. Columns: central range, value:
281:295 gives 3.61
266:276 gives 0.14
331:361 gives -0.06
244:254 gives -0.14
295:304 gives 0.51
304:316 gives 0.47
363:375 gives -0.35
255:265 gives -0.01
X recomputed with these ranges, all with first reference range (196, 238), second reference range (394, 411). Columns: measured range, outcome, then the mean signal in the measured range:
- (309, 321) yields 0.5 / 318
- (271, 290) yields 5.1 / 245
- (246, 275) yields 0.1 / 335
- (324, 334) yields 0.4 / 317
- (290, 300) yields 0.7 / 310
